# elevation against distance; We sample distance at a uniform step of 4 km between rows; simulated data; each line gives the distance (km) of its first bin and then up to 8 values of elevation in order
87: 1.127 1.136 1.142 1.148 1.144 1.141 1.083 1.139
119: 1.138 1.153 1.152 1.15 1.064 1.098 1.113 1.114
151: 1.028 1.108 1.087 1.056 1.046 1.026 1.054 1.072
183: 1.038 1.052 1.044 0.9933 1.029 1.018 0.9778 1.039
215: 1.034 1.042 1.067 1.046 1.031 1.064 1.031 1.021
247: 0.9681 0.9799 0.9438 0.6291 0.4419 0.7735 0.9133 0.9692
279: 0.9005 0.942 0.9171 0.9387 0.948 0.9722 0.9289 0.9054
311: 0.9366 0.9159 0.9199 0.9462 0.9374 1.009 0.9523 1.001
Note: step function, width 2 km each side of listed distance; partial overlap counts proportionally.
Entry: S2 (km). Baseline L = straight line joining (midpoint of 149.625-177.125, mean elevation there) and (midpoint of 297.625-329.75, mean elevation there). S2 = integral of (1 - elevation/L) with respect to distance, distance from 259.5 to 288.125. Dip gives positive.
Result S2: 4.2 km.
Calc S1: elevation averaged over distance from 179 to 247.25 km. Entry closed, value 1.03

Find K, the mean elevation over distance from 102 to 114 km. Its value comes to 1.12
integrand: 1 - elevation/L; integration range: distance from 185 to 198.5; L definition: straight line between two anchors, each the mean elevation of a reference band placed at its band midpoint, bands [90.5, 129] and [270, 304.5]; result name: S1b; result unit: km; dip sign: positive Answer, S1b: 0.2 km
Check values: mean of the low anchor 1.14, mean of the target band 1.03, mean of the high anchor 0.937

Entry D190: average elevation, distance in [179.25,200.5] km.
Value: 1.03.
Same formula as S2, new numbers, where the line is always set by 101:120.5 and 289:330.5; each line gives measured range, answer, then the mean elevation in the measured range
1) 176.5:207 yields 0.6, 1.03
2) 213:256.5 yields -0.5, 1.02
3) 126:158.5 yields -0.1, 1.1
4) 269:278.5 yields 0.4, 0.935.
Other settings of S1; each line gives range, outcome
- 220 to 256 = 1.02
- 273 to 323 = 0.933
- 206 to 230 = 1.04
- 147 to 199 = 1.05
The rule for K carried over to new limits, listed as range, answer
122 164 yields 1.1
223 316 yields 0.921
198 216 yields 1.02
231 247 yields 1.03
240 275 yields 0.847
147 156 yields 1.07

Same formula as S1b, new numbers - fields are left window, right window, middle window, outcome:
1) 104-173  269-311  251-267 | 4.06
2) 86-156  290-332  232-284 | 5.20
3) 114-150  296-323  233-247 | -0.31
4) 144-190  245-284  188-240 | -4.18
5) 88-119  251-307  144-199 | -1.31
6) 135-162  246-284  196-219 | -1.39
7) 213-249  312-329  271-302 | 0.97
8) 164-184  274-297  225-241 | -0.89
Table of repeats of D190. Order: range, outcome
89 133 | 1.14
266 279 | 0.896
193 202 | 1.01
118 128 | 1.15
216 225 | 1.05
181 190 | 1.04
